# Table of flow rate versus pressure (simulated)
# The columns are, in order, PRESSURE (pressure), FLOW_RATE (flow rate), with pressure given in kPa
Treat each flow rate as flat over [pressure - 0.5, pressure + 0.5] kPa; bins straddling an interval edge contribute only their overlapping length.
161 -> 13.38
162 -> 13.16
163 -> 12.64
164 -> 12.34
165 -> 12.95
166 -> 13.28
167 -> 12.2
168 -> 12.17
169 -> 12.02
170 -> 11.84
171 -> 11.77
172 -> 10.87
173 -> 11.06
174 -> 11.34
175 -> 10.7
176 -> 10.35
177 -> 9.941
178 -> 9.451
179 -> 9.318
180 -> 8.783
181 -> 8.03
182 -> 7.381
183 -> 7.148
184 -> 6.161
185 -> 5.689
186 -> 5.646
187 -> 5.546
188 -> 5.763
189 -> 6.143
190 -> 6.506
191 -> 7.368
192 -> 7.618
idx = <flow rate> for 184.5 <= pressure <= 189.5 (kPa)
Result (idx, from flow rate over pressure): 5.76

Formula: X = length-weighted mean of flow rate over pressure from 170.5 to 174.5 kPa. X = 11.3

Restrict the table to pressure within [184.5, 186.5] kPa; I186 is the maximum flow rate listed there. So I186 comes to 5.689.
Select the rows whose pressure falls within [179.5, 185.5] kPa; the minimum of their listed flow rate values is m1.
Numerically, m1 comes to 5.689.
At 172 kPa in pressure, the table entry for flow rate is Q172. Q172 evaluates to 10.87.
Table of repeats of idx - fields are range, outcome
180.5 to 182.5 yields 7.71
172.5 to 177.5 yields 10.7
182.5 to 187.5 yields 6.04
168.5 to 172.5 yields 11.6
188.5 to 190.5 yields 6.32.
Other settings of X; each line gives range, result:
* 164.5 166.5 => 13.1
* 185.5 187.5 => 5.6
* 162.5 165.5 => 12.6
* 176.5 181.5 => 9.1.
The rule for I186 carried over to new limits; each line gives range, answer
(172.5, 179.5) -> 11.34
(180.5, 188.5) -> 8.03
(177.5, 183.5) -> 9.451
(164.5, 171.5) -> 13.28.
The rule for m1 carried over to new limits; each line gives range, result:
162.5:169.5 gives 12.02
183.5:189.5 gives 5.546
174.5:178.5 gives 9.451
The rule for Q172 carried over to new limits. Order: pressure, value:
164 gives 12.34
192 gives 7.618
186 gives 5.646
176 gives 10.35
